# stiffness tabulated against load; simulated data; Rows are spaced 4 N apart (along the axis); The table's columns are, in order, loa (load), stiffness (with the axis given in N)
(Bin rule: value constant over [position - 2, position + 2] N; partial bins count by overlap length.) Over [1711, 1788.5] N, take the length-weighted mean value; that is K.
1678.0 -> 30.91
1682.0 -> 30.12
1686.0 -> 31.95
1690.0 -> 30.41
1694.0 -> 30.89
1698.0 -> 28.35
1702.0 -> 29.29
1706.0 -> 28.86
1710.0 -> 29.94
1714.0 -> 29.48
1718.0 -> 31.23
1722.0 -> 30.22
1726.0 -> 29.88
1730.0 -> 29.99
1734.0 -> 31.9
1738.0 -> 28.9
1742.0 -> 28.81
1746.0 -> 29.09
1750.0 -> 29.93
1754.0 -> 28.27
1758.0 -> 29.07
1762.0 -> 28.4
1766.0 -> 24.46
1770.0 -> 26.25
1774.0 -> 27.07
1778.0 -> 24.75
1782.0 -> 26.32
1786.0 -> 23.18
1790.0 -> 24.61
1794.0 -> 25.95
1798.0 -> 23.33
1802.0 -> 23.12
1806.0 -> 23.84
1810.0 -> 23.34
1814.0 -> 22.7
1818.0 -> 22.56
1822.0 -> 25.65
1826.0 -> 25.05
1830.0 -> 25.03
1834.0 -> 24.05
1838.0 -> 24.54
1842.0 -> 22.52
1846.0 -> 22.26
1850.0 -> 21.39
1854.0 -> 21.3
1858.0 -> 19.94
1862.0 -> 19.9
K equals 28.3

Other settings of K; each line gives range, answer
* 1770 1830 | 24.5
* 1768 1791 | 25.4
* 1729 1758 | 29.5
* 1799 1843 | 23.9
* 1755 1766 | 27.9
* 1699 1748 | 29.8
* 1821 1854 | 23.6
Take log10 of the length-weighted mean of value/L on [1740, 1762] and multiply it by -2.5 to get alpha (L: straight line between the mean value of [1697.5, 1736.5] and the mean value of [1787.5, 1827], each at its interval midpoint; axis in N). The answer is -0.05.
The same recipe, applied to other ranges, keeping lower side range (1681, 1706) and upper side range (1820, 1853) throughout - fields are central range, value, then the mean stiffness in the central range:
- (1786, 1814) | 0.07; 23.9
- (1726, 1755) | -0.06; 29.6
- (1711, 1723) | -0.05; 30.3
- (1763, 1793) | 0.04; 25.4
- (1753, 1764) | -0.06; 28.6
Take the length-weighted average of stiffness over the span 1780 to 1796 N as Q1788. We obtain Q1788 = 25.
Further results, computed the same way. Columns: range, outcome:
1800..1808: 23.5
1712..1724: 30.3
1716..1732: 30.3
